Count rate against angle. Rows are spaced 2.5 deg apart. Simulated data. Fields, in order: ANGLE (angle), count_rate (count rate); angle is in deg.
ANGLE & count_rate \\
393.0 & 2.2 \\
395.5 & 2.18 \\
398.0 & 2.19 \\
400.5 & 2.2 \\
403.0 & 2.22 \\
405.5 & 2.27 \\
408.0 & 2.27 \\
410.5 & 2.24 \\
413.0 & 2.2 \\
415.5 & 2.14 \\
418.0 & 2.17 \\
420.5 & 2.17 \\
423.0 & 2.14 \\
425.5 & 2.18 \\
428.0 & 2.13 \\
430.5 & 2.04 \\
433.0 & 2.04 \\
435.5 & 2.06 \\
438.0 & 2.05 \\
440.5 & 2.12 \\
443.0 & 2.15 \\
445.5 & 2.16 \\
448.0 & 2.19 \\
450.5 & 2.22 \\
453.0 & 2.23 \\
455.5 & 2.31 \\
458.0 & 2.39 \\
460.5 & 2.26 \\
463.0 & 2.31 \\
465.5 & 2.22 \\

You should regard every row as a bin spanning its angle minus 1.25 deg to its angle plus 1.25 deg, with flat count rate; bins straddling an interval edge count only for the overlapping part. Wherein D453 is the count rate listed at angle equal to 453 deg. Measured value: 2.23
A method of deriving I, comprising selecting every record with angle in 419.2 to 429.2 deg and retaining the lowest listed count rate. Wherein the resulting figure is 2.13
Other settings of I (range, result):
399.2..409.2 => 2.2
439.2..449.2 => 2.12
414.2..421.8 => 2.14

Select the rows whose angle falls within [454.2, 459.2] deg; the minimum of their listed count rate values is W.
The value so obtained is 2.31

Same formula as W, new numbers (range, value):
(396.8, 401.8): 2.19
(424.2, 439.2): 2.04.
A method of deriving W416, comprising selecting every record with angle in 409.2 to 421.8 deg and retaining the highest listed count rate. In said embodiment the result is 2.24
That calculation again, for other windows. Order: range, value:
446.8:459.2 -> 2.39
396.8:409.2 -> 2.27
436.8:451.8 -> 2.22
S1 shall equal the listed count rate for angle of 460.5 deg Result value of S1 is 2.26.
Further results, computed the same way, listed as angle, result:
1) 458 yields 2.39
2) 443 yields 2.15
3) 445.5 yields 2.16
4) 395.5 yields 2.18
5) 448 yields 2.19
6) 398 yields 2.19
